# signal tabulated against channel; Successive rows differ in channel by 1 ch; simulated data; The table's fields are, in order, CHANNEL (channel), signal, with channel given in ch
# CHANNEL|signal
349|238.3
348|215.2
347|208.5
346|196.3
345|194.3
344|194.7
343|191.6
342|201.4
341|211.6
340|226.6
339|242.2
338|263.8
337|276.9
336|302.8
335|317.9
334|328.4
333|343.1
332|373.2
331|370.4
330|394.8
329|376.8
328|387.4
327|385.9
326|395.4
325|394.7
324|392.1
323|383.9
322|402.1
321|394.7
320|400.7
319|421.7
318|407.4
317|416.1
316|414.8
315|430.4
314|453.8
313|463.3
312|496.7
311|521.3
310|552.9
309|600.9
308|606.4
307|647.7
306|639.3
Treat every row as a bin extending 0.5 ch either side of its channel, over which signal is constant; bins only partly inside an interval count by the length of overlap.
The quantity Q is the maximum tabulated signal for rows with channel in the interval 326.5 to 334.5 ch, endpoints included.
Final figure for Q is 394.8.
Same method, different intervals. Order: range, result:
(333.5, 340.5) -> 328.4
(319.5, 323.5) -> 402.1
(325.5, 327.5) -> 395.4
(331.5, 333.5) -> 373.2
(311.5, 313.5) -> 496.7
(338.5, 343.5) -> 242.2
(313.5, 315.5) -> 453.8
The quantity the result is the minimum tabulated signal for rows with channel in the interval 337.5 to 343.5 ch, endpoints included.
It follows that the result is 191.6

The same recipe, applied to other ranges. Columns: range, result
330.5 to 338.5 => 263.8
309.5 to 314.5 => 453.8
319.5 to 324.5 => 383.9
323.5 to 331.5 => 370.4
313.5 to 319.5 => 407.4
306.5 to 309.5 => 600.9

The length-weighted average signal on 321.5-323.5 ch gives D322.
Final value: 393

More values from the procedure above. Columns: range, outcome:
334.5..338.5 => 290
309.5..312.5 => 524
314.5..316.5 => 423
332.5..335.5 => 330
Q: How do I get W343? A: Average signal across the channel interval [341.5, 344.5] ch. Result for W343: 196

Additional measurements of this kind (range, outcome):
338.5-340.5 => 234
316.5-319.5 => 415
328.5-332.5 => 379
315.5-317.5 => 415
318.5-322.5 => 405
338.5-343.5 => 215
